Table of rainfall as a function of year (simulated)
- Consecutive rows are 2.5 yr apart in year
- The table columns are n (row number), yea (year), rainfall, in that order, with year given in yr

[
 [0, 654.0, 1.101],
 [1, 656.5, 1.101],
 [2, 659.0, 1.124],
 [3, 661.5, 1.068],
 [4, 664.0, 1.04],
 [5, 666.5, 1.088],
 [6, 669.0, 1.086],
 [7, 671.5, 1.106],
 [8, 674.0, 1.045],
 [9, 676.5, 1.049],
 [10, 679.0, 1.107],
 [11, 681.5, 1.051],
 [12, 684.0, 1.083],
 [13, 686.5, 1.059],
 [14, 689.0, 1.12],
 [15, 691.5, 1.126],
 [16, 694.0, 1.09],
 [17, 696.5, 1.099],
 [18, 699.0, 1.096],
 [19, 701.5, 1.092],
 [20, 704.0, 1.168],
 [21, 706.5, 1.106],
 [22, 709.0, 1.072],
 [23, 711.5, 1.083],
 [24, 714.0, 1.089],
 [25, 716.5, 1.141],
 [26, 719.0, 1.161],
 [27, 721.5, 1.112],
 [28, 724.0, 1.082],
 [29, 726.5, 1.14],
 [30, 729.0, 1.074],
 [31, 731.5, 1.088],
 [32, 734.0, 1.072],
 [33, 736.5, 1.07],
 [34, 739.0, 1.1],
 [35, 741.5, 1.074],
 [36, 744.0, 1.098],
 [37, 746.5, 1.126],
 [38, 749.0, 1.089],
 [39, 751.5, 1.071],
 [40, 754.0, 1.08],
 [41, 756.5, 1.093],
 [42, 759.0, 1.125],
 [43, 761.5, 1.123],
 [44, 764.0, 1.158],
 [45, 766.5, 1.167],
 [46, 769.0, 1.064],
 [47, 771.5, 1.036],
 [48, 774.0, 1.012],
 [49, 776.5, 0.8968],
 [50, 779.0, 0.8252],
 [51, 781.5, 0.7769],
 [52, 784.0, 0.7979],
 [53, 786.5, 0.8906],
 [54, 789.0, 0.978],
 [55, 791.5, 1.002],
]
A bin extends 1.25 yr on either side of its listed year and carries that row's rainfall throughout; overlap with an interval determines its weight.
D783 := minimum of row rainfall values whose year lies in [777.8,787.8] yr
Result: 0.7769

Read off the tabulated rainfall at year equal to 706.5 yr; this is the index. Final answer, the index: 1.106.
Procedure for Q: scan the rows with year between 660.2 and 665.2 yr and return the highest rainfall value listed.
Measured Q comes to 1.068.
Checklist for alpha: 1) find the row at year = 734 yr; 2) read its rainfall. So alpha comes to 1.072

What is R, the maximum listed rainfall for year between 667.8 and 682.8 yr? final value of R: 1.107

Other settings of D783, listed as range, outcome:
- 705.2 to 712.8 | 1.072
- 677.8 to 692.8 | 1.051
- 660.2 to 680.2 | 1.04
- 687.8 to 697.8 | 1.09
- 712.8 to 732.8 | 1.074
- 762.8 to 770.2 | 1.064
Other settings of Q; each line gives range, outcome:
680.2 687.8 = 1.083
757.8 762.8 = 1.125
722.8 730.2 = 1.14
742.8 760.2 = 1.126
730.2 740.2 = 1.1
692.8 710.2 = 1.168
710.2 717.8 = 1.141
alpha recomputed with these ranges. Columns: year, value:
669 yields 1.086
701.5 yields 1.092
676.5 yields 1.049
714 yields 1.089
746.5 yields 1.126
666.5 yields 1.088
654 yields 1.101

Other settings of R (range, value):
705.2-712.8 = 1.106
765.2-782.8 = 1.167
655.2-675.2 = 1.124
